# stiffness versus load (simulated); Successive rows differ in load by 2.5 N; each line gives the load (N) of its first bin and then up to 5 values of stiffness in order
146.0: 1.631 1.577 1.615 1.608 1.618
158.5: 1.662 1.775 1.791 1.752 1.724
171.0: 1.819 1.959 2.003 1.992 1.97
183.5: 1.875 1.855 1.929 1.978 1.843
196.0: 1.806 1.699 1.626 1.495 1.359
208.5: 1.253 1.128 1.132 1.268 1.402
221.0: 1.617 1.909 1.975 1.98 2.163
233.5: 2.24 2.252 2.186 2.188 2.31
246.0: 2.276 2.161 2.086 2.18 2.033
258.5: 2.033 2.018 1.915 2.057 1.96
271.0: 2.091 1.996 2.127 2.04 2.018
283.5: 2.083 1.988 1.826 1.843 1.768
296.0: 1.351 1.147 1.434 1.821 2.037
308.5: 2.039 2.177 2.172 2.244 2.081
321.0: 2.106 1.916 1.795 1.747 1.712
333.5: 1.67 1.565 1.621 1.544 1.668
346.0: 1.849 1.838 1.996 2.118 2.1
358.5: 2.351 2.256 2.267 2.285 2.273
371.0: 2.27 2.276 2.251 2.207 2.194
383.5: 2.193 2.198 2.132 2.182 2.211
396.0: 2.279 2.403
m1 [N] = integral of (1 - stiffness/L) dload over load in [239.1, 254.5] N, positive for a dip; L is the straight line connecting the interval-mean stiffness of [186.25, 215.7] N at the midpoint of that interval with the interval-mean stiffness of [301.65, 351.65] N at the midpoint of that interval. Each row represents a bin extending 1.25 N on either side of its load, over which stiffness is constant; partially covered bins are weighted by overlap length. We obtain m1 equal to -4.8 N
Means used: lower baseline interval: 1.57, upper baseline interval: 1.87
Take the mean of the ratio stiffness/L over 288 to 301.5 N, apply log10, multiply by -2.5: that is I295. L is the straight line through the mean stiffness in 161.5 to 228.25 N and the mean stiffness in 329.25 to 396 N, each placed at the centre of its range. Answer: 0.22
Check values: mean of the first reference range 1.7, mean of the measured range 1.55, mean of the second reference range 2.05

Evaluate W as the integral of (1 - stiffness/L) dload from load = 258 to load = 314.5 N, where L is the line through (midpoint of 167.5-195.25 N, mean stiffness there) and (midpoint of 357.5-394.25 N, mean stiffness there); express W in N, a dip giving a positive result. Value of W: 4.7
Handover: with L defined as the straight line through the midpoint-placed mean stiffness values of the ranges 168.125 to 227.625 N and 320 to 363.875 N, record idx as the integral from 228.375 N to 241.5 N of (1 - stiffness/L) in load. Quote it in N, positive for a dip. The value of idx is -3.31 N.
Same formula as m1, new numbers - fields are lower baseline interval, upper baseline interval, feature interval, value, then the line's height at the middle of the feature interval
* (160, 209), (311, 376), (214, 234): 0.65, 1.84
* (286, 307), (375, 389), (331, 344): 2.04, 1.92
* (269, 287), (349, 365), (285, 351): 9.33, 2.11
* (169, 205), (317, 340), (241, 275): -5.00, 1.82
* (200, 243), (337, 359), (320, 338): 0.77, 1.86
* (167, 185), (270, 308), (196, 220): 6.20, 1.89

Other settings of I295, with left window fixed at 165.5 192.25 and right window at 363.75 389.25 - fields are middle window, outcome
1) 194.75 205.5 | 0.18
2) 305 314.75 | 0.01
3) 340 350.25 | 0.24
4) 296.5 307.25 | 0.30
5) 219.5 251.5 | -0.05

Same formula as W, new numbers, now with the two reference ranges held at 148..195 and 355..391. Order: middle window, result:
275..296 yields 1.3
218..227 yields 0.8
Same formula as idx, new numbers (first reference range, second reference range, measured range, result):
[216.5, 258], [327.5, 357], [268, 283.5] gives -0.77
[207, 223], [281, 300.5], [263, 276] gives -3.28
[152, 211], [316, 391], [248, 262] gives -1.66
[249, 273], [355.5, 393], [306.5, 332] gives 1.63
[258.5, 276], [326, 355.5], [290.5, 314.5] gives 1.53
